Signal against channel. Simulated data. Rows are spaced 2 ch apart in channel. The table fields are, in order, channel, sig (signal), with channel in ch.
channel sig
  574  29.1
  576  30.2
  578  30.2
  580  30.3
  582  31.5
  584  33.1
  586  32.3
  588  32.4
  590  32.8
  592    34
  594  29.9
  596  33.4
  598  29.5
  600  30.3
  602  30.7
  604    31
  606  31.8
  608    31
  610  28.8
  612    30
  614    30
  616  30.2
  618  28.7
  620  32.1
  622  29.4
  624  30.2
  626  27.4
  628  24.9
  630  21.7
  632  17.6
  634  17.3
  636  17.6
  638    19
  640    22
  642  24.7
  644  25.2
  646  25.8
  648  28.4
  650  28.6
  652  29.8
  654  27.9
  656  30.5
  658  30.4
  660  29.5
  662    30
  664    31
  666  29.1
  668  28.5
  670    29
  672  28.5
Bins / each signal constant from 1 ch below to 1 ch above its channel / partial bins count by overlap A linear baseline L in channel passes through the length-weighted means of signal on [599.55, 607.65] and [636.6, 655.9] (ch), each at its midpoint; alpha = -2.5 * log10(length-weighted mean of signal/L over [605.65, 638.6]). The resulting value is 0.10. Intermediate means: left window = 31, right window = 25.8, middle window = 26.3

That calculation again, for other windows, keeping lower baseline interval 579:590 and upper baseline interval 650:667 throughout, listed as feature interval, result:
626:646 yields 0.368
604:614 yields 0.029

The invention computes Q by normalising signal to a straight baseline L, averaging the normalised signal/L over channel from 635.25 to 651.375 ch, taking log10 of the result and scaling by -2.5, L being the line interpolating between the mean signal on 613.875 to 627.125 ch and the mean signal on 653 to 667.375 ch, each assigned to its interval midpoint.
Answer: 0.225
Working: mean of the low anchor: 29.6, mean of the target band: 24.1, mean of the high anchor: 29.7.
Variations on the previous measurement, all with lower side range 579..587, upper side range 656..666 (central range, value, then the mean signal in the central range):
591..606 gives 0.01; 31.3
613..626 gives 0.04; 29.9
